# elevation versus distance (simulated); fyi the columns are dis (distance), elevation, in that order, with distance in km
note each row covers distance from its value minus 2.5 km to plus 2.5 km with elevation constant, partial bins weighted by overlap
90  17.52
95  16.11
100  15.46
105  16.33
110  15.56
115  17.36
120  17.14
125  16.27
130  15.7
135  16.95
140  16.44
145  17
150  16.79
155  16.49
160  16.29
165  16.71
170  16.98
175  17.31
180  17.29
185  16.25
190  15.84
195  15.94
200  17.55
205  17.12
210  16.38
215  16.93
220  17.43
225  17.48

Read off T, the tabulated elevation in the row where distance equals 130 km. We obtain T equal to 15.7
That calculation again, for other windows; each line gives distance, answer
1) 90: 17.52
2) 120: 17.14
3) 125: 16.27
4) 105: 16.33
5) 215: 16.93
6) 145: 17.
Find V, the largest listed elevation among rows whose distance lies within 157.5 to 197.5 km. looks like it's 17.31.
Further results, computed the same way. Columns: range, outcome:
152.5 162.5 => 16.49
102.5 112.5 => 16.33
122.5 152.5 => 17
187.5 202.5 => 17.55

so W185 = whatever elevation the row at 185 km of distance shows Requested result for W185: 16.25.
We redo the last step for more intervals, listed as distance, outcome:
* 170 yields 16.98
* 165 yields 16.71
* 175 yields 17.31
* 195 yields 15.94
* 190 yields 15.84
